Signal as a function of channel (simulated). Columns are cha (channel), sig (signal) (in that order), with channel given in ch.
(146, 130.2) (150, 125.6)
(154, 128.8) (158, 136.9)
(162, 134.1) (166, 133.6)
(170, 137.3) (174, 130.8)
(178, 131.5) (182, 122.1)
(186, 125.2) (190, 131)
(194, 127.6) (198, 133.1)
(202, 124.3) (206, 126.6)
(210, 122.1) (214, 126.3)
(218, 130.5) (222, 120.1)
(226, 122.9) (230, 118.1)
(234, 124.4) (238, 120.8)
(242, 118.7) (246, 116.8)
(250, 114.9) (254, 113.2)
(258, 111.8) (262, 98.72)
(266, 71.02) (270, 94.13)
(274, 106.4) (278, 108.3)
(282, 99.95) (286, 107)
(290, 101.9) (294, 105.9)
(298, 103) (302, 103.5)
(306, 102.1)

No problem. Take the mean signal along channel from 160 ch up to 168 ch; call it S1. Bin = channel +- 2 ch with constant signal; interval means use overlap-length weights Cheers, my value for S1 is 134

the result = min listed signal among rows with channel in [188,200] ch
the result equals 127.6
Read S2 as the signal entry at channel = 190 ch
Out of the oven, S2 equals 131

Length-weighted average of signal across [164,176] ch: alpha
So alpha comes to 134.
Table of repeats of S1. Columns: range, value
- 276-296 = 105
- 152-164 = 133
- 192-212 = 127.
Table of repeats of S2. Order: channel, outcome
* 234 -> 124.4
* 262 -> 98.72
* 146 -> 130.2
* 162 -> 134.1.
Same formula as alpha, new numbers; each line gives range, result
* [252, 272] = 97.8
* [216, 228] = 124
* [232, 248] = 120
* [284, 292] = 104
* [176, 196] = 127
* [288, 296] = 104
